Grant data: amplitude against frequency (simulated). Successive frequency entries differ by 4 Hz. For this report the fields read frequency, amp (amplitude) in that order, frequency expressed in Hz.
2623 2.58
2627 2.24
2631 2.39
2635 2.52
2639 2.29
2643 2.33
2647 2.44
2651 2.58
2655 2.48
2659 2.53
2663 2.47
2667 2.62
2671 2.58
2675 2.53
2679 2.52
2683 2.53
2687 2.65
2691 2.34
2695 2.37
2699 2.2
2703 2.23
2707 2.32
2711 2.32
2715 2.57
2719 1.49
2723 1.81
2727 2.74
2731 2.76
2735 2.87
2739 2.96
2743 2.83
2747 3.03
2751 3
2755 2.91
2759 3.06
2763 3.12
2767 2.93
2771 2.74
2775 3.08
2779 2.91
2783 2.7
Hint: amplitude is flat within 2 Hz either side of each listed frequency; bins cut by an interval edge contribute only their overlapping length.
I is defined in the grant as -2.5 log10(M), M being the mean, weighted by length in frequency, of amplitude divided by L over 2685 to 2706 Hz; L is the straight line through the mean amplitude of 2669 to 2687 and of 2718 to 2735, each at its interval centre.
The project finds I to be 0.05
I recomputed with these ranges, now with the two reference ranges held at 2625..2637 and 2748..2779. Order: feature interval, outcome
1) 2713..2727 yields 0.32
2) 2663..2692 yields 0.02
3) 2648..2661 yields -0.02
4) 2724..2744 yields 0.02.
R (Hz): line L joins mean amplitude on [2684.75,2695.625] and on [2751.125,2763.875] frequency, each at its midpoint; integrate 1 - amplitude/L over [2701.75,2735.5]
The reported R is 4.7 Hz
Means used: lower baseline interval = 2.47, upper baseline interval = 3.02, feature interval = 2.32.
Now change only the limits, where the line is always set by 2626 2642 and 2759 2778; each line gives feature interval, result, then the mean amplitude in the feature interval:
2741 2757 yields -0.3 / 2.94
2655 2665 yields -0.1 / 2.5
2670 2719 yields 4.6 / 2.39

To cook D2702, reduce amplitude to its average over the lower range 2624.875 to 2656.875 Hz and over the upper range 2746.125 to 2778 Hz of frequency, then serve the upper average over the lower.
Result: 1.24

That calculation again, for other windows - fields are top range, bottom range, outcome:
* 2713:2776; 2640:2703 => 1.11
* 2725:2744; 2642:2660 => 1.14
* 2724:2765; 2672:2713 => 1.21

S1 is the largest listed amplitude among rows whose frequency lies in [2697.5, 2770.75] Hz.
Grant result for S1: 3.12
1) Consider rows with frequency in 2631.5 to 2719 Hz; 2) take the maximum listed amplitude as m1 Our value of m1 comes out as 2.65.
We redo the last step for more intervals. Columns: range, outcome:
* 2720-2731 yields 2.76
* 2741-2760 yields 3.06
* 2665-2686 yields 2.62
